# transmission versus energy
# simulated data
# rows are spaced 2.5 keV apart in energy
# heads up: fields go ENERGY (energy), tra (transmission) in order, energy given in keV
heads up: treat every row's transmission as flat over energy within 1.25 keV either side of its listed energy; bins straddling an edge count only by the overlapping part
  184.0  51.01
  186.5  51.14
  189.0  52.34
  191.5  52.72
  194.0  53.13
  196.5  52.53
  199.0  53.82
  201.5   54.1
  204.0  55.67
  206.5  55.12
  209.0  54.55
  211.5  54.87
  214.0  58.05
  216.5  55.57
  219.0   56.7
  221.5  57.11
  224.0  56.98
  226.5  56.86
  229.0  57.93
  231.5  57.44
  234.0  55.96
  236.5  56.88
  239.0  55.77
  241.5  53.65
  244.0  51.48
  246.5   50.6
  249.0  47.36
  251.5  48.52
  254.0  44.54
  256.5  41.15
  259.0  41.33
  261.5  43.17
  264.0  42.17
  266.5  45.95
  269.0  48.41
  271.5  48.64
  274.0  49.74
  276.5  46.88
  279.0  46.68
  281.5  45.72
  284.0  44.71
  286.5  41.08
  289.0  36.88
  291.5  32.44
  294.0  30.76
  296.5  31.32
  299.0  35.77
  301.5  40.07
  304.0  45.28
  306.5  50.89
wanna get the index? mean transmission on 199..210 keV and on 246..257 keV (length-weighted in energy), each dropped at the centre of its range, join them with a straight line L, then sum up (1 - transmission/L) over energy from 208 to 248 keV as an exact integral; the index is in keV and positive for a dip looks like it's -3.96 keV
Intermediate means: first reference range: 54.7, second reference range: 46.5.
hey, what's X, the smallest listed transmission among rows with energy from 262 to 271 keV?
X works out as 42.17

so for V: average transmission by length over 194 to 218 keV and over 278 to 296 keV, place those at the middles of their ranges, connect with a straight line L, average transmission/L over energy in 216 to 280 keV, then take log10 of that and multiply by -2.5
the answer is -0.08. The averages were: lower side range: 54.8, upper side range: 39.3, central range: 50.6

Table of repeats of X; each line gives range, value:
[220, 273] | 41.15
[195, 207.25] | 52.53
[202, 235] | 54.55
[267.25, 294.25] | 30.76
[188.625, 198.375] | 52.34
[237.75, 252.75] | 47.36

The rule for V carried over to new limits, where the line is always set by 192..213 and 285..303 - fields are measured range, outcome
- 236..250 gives -0.14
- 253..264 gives 0.01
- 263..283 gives -0.17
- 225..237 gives -0.18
